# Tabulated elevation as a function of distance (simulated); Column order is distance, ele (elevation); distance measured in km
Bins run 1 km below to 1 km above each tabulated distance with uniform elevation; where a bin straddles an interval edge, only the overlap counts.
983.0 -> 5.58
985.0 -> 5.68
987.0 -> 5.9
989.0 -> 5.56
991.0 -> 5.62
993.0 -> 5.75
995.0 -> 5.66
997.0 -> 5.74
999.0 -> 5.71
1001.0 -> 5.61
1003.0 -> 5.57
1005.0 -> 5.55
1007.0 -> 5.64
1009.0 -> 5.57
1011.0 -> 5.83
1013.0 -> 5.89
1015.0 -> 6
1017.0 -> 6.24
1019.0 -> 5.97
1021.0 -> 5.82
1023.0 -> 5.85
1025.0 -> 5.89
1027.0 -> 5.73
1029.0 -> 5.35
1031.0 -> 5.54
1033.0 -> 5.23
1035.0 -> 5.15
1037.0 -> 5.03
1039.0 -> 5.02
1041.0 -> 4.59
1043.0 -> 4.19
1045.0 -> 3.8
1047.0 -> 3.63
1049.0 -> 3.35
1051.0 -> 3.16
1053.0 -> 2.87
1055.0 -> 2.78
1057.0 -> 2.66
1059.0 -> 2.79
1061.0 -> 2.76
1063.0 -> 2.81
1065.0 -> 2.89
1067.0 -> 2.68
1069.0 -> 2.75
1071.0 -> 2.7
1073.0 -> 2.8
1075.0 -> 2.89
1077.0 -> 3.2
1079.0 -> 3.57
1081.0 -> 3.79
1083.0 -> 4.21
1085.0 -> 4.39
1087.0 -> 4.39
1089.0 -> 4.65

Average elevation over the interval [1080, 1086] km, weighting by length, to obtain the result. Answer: 4.13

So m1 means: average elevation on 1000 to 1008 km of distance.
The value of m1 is 5.59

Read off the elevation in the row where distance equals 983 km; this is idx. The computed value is 5.58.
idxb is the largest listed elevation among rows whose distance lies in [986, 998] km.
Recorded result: 5.9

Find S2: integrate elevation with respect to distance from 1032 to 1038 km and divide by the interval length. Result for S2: 5.14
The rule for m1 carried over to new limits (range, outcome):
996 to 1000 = 5.72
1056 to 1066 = 2.78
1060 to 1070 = 2.78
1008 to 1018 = 5.91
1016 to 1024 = 5.97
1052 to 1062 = 2.77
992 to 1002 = 5.69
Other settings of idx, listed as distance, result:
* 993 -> 5.75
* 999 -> 5.71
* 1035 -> 5.15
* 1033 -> 5.23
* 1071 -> 2.7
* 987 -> 5.9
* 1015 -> 6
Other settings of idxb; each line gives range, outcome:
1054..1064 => 2.81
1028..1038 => 5.54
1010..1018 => 6.24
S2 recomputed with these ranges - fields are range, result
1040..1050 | 3.91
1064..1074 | 2.76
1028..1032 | 5.45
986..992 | 5.69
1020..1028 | 5.82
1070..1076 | 2.8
